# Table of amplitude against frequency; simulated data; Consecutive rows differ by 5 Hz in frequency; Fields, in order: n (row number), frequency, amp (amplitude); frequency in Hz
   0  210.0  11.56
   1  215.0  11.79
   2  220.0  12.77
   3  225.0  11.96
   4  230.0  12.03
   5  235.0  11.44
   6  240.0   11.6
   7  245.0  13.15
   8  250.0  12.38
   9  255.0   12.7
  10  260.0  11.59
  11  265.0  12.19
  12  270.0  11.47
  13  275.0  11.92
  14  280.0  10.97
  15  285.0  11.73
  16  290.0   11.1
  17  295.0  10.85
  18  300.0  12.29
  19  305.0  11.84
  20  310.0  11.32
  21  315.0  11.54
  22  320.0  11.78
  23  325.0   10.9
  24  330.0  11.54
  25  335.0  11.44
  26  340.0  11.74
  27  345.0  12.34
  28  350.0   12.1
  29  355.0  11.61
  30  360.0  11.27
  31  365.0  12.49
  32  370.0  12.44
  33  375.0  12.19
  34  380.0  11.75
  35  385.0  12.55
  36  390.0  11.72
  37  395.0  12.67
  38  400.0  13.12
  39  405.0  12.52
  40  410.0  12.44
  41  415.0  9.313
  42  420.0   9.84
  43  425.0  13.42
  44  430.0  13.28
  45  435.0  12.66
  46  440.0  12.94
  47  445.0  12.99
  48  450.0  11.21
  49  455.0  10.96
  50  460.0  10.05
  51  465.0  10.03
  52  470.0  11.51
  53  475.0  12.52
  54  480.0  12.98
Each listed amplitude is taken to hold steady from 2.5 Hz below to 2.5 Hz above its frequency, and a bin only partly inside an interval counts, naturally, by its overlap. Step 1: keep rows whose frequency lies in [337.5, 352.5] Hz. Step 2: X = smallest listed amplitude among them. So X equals 11.74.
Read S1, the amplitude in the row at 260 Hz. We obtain 11.59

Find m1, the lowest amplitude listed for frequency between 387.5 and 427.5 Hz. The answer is 9.313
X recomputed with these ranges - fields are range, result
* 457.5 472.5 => 10.03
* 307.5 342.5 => 10.9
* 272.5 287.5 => 10.97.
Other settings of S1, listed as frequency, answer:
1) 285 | 11.73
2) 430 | 13.28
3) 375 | 12.19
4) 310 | 11.32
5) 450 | 11.21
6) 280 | 10.97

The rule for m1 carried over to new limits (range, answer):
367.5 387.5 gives 11.75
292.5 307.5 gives 10.85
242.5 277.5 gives 11.47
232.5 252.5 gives 11.44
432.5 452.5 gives 11.21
